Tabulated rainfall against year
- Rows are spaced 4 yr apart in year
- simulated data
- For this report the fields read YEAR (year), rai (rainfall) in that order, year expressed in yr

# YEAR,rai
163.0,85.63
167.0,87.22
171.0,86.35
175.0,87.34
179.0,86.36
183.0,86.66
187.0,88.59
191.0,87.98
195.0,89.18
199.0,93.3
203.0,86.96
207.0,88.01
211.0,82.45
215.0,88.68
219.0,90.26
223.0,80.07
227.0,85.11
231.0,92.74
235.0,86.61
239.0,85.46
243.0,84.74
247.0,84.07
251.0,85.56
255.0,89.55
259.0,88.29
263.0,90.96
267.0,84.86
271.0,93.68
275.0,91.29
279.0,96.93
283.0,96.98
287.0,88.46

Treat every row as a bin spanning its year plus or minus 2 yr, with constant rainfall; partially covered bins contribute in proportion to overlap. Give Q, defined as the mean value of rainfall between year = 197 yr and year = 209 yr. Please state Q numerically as 89.4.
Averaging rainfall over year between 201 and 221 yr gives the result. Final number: 87.3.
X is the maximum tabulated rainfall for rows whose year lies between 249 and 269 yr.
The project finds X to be 90.96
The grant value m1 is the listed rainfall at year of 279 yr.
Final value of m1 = 96.93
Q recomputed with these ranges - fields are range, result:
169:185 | 86.7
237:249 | 84.8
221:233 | 86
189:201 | 90.2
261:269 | 87.9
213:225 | 86.3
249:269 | 87.8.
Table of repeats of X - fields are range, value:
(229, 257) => 92.74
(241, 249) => 84.74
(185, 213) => 93.3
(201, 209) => 88.01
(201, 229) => 90.26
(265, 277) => 93.68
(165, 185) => 87.34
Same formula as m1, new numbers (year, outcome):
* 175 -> 87.34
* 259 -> 88.29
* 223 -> 80.07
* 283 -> 96.98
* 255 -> 89.55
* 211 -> 82.45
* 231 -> 92.74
